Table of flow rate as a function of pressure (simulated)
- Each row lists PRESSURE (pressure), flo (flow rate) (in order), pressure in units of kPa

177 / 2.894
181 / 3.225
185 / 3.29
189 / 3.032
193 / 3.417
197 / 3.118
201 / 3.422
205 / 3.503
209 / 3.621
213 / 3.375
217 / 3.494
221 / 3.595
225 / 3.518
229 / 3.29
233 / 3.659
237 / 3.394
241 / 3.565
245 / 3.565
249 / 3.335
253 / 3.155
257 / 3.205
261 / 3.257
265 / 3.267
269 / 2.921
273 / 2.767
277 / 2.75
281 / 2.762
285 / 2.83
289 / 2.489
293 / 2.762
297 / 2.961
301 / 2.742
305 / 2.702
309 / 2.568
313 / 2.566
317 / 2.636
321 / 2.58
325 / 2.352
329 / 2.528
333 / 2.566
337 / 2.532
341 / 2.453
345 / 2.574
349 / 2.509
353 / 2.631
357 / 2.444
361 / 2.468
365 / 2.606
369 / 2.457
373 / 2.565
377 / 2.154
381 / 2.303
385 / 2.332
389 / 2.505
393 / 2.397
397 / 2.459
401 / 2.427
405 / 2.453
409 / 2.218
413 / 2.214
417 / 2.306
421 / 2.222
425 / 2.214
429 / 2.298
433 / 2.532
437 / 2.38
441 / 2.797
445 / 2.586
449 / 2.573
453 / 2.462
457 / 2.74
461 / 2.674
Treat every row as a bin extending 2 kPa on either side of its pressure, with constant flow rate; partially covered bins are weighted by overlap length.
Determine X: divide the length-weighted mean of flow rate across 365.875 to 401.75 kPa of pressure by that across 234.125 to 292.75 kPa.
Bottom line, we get 0.8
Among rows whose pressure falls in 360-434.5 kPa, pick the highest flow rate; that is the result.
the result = 2.606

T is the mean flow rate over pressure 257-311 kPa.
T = 2.84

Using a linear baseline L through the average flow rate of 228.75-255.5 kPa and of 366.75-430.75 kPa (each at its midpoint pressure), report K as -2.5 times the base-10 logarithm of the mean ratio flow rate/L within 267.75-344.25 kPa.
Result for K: 0.13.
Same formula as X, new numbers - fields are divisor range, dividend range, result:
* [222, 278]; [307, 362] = 0.77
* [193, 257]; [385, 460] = 0.71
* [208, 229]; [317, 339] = 0.72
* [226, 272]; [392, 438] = 0.71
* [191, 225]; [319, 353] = 0.73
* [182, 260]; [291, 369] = 0.76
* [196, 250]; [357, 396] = 0.70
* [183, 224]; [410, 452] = 0.71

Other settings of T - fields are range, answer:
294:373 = 2.57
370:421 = 2.36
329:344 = 2.52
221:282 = 3.25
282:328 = 2.65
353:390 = 2.43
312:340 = 2.53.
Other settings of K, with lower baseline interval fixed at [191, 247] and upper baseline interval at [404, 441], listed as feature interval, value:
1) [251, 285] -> 0.07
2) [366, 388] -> 0.09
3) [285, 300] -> 0.12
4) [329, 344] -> 0.12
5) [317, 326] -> 0.15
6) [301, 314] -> 0.13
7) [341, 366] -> 0.08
